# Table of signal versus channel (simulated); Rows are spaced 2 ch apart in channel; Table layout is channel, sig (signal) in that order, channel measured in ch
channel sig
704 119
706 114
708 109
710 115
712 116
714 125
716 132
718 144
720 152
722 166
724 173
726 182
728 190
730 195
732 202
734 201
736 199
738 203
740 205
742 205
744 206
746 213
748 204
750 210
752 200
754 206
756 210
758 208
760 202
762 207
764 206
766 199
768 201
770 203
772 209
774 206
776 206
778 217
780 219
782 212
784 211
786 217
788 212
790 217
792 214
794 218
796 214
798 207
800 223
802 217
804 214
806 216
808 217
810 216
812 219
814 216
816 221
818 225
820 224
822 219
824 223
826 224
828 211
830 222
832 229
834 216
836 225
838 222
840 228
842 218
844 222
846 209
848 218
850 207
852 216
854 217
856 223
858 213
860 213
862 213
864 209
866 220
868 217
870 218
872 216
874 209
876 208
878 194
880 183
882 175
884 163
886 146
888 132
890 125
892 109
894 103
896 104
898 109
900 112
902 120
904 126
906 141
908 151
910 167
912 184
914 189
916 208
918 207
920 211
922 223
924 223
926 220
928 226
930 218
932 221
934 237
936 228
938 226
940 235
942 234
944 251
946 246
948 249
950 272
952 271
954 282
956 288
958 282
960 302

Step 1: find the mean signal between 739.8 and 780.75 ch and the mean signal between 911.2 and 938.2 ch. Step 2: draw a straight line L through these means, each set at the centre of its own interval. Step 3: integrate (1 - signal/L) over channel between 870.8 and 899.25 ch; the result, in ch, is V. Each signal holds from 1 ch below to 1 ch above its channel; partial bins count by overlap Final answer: 7.7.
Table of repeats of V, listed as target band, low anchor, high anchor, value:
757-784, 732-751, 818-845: 0.38 ch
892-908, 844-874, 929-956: 7.79 ch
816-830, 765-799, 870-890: -1.65 ch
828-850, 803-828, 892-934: -1.24 ch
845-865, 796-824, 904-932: -0.48 ch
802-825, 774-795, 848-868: -0.51 ch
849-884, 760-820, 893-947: -1.44 ch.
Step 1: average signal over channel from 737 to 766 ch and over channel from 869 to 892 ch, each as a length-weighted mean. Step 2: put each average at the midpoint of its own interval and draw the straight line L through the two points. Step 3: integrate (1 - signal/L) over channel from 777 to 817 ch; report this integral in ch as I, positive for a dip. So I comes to -4.2 ch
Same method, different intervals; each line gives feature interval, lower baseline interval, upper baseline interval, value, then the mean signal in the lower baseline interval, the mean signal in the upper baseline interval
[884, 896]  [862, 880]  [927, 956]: 5.2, 210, 244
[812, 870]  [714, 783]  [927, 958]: 0.4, 196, 247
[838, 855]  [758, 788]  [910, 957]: 0.1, 208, 231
